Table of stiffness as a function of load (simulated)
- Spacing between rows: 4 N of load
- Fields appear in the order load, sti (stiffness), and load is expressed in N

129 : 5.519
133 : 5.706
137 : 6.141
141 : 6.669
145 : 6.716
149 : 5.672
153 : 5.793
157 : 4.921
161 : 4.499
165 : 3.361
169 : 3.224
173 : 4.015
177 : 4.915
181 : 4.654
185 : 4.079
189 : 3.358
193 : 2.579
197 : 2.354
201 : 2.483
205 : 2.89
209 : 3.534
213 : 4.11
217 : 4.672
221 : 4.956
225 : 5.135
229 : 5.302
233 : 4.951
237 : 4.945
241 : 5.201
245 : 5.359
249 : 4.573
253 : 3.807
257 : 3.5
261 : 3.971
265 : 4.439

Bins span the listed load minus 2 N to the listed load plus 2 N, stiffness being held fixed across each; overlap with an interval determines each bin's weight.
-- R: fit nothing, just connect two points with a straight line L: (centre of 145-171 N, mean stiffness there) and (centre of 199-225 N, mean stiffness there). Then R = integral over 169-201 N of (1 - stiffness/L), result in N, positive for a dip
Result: 5.4 N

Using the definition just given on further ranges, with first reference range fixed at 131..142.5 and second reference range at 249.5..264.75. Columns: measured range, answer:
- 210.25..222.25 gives 0.46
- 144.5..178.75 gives 6.04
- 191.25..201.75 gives 5.36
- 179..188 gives 1.75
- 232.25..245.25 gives -2.57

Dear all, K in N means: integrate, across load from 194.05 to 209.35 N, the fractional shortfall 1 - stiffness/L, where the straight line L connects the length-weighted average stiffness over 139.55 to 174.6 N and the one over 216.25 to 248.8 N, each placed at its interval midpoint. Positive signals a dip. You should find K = 7.0 N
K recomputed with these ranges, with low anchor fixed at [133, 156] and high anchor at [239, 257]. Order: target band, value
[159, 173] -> 5.0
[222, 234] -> -0.6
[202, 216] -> 4.4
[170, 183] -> 2.8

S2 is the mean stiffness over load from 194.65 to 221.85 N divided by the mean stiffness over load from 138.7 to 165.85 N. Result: 0.6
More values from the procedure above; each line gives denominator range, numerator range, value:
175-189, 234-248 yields 1.17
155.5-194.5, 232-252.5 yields 1.24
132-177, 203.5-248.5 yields 0.91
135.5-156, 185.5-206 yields 0.46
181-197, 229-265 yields 1.35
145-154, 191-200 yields 0.42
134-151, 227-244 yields 0.82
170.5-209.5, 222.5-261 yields 1.35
